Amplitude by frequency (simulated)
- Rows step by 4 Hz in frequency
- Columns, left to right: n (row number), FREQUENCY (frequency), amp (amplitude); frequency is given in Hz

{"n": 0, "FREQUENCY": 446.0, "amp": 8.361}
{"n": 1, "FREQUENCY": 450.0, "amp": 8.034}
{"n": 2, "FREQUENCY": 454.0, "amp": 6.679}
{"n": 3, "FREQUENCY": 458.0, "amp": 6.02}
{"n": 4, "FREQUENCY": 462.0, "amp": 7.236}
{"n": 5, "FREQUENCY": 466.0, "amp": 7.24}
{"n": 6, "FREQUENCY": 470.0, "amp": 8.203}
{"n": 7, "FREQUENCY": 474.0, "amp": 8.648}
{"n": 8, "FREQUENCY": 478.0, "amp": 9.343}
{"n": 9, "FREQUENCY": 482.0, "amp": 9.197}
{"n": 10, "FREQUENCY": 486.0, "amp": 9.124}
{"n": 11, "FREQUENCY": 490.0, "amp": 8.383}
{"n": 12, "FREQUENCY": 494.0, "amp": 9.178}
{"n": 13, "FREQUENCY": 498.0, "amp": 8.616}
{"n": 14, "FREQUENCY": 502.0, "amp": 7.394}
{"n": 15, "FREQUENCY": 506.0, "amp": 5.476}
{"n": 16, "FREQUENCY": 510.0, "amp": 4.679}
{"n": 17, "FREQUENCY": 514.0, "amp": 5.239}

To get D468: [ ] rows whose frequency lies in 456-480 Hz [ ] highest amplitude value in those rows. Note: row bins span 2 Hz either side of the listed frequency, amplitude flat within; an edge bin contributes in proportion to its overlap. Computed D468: 9.343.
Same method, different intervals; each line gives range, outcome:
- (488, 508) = 9.178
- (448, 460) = 8.034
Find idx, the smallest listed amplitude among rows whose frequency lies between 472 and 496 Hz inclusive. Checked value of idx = 8.383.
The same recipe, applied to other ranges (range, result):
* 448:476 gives 6.02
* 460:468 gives 7.236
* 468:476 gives 8.203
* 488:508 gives 5.476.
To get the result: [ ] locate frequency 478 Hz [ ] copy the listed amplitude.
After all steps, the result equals 9.343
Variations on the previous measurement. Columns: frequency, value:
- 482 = 9.197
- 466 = 7.24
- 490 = 8.383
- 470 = 8.203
